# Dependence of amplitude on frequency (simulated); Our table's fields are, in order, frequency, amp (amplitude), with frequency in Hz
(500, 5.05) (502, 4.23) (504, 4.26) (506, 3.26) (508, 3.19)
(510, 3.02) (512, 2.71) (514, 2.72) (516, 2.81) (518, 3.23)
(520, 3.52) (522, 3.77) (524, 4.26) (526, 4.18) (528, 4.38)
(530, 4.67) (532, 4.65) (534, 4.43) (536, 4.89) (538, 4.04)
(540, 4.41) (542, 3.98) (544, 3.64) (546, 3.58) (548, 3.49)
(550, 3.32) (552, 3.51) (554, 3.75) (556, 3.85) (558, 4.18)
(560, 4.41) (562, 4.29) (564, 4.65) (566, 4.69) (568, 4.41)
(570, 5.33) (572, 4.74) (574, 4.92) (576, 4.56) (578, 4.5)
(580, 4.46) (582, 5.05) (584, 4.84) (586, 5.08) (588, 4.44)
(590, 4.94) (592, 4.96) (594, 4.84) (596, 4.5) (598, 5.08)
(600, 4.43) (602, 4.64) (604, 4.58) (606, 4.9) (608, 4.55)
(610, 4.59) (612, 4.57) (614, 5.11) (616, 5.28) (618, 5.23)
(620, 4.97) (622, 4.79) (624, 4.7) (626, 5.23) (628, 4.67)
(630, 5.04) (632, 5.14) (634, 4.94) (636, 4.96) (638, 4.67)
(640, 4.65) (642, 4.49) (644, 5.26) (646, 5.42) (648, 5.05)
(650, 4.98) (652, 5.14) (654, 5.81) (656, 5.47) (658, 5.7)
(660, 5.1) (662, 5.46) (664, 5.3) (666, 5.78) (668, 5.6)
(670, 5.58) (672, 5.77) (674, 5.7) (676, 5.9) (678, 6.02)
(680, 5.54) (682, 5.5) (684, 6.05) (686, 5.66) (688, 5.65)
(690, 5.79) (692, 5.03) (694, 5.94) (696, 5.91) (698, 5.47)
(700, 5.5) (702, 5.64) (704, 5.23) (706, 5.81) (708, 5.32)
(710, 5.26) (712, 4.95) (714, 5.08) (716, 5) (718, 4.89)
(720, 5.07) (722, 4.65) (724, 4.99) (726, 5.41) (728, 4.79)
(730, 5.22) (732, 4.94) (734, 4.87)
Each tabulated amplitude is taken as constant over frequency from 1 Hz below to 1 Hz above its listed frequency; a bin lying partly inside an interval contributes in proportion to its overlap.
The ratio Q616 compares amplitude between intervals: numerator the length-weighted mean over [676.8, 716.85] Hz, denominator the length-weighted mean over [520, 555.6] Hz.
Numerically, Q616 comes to 1.37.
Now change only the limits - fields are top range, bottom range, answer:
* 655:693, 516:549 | 1.39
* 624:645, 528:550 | 1.18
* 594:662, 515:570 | 1.22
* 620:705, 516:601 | 1.24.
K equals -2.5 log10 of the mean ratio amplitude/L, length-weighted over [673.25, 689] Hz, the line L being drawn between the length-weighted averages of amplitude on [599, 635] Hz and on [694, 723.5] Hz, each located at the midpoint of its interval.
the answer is -0.12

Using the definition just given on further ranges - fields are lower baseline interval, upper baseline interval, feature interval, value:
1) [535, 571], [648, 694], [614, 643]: 0.03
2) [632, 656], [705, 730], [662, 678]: -0.12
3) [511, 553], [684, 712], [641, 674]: -0.05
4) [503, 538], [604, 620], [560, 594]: -0.07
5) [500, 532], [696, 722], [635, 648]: -0.05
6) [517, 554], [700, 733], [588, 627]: -0.09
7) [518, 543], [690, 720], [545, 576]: 0.05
